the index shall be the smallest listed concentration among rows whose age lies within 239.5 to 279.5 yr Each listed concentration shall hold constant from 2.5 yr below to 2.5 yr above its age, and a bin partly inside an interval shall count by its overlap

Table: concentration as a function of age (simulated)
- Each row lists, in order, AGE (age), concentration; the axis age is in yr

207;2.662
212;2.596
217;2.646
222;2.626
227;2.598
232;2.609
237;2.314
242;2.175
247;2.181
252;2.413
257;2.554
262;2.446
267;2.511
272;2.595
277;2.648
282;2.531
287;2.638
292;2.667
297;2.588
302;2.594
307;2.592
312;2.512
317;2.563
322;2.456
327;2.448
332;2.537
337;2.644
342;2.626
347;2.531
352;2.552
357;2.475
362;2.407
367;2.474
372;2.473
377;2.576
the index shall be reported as 2.175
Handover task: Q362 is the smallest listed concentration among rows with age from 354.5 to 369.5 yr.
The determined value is 2.407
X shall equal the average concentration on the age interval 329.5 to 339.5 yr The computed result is 2.59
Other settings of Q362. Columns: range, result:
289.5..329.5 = 2.448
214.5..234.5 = 2.598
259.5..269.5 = 2.446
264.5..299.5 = 2.511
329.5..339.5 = 2.537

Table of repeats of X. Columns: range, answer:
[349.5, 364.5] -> 2.48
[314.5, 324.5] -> 2.51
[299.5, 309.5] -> 2.59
